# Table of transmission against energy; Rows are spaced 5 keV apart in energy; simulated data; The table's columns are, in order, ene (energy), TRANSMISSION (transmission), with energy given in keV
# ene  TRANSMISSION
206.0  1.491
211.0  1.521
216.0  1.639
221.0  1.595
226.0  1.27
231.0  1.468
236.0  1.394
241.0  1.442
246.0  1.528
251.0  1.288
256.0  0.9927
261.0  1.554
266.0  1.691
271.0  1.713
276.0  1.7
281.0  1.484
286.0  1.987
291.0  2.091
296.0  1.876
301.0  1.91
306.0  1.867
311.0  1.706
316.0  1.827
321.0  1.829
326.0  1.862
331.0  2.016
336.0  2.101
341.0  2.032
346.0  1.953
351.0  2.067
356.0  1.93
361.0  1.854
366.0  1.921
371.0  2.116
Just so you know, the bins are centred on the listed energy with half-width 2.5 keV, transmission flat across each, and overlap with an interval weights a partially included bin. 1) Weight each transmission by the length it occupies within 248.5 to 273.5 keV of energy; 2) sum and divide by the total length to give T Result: 1.45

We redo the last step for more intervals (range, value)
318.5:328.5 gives 1.85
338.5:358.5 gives 2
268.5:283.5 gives 1.63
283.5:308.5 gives 1.95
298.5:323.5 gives 1.83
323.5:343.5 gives 2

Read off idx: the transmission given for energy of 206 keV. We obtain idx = 1.491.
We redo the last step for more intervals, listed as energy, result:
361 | 1.854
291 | 2.091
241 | 1.442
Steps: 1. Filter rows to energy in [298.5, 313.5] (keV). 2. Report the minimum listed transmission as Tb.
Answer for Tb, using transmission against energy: 1.706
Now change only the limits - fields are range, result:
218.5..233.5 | 1.27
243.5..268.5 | 0.9927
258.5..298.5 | 1.484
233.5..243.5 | 1.394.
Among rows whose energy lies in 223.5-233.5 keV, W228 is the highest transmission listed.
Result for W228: 1.468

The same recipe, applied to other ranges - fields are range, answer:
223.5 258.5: 1.528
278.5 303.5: 2.091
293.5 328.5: 1.91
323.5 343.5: 2.101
